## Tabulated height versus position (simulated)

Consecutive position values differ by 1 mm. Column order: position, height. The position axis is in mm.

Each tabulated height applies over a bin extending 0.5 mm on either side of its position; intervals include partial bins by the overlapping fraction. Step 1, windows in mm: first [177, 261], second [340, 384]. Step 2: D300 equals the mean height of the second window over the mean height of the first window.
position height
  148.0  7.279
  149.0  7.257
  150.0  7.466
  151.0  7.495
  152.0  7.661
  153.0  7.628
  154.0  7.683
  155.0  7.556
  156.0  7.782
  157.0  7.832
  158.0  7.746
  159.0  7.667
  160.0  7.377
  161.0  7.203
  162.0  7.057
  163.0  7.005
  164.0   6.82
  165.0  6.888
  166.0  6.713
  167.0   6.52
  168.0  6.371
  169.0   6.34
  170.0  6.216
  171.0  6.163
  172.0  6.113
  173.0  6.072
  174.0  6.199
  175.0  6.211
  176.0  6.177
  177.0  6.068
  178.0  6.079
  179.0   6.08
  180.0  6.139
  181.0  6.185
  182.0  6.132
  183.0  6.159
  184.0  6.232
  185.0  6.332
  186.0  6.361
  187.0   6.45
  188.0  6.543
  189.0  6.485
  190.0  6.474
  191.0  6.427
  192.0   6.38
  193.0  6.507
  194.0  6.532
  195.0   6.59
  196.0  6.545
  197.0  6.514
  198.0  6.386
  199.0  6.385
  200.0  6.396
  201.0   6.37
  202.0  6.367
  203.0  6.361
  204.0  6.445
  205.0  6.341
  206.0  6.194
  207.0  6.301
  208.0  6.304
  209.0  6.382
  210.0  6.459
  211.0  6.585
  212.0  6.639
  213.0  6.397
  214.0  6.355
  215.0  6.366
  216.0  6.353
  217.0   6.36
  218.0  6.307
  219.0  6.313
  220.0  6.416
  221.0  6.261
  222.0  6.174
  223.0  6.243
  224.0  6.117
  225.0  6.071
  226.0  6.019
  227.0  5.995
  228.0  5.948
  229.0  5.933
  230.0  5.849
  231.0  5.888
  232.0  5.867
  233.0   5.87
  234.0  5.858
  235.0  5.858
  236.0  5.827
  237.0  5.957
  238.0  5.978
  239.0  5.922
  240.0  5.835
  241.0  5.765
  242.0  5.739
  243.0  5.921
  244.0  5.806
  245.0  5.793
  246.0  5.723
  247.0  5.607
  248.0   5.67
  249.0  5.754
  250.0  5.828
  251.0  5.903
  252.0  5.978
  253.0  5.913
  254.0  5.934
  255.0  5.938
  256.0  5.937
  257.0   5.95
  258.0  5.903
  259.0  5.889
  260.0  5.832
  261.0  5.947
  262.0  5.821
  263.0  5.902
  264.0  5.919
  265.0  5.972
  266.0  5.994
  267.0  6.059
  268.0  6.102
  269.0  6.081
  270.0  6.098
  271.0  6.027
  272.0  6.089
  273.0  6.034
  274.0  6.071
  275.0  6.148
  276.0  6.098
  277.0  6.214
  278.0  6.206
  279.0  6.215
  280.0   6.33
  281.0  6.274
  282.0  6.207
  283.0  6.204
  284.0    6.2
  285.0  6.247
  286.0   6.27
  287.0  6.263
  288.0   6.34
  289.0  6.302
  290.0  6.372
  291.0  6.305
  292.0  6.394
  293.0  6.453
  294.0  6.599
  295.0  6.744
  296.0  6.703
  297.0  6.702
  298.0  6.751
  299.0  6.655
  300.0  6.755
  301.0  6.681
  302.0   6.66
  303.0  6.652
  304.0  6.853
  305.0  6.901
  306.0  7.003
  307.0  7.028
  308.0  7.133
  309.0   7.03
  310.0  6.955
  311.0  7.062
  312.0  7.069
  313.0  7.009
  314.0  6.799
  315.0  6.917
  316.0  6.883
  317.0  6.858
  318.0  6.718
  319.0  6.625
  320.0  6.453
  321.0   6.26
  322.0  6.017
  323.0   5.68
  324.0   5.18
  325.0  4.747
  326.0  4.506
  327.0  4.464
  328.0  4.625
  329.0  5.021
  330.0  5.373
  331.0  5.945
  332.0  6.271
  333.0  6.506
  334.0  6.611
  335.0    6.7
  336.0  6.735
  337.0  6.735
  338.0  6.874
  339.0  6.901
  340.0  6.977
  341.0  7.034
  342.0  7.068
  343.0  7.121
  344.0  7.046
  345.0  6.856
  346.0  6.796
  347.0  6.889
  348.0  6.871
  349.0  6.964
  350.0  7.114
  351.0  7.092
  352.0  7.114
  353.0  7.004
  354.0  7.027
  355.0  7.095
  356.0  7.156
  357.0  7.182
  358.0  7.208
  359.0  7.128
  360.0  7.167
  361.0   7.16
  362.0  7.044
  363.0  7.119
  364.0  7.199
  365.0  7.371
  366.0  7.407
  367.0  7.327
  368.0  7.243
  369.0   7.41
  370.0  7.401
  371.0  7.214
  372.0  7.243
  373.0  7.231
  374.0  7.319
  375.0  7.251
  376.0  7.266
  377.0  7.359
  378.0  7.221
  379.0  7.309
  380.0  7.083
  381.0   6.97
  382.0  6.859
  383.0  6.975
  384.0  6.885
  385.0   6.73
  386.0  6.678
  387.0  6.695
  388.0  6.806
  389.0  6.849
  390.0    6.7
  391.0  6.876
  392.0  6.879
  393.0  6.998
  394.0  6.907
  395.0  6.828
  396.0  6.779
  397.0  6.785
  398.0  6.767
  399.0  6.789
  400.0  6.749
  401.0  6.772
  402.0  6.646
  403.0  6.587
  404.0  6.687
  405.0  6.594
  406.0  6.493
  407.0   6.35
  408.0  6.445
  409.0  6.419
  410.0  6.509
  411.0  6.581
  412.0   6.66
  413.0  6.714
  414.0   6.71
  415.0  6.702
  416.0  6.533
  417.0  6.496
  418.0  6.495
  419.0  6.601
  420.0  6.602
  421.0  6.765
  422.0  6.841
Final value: 1.16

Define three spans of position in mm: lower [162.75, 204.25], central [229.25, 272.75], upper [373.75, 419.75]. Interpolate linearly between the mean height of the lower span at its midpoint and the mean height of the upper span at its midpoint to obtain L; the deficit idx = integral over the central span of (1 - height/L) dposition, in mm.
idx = 4.1 mm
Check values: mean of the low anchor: 6.37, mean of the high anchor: 6.79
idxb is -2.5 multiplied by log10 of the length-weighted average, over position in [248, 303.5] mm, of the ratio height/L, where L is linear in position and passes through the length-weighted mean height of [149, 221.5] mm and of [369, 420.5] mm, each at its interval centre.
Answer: 0.085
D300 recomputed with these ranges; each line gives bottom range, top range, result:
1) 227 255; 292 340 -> 1.10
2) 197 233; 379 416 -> 1.08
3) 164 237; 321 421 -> 1.07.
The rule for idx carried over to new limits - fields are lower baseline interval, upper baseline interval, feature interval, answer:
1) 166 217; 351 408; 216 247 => 2.4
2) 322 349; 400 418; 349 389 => -4.6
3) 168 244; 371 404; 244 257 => 1.1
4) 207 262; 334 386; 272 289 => 0.5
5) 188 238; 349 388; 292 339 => 2.9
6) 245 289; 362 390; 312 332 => 1.9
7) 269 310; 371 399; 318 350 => 2.0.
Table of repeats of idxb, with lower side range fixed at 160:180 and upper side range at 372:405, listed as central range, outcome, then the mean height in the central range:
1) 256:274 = 0.12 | 5.98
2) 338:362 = -0.03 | 7.04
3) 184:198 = 0.01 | 6.46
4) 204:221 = 0.03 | 6.38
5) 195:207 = 0.02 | 6.4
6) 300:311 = -0.02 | 6.89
